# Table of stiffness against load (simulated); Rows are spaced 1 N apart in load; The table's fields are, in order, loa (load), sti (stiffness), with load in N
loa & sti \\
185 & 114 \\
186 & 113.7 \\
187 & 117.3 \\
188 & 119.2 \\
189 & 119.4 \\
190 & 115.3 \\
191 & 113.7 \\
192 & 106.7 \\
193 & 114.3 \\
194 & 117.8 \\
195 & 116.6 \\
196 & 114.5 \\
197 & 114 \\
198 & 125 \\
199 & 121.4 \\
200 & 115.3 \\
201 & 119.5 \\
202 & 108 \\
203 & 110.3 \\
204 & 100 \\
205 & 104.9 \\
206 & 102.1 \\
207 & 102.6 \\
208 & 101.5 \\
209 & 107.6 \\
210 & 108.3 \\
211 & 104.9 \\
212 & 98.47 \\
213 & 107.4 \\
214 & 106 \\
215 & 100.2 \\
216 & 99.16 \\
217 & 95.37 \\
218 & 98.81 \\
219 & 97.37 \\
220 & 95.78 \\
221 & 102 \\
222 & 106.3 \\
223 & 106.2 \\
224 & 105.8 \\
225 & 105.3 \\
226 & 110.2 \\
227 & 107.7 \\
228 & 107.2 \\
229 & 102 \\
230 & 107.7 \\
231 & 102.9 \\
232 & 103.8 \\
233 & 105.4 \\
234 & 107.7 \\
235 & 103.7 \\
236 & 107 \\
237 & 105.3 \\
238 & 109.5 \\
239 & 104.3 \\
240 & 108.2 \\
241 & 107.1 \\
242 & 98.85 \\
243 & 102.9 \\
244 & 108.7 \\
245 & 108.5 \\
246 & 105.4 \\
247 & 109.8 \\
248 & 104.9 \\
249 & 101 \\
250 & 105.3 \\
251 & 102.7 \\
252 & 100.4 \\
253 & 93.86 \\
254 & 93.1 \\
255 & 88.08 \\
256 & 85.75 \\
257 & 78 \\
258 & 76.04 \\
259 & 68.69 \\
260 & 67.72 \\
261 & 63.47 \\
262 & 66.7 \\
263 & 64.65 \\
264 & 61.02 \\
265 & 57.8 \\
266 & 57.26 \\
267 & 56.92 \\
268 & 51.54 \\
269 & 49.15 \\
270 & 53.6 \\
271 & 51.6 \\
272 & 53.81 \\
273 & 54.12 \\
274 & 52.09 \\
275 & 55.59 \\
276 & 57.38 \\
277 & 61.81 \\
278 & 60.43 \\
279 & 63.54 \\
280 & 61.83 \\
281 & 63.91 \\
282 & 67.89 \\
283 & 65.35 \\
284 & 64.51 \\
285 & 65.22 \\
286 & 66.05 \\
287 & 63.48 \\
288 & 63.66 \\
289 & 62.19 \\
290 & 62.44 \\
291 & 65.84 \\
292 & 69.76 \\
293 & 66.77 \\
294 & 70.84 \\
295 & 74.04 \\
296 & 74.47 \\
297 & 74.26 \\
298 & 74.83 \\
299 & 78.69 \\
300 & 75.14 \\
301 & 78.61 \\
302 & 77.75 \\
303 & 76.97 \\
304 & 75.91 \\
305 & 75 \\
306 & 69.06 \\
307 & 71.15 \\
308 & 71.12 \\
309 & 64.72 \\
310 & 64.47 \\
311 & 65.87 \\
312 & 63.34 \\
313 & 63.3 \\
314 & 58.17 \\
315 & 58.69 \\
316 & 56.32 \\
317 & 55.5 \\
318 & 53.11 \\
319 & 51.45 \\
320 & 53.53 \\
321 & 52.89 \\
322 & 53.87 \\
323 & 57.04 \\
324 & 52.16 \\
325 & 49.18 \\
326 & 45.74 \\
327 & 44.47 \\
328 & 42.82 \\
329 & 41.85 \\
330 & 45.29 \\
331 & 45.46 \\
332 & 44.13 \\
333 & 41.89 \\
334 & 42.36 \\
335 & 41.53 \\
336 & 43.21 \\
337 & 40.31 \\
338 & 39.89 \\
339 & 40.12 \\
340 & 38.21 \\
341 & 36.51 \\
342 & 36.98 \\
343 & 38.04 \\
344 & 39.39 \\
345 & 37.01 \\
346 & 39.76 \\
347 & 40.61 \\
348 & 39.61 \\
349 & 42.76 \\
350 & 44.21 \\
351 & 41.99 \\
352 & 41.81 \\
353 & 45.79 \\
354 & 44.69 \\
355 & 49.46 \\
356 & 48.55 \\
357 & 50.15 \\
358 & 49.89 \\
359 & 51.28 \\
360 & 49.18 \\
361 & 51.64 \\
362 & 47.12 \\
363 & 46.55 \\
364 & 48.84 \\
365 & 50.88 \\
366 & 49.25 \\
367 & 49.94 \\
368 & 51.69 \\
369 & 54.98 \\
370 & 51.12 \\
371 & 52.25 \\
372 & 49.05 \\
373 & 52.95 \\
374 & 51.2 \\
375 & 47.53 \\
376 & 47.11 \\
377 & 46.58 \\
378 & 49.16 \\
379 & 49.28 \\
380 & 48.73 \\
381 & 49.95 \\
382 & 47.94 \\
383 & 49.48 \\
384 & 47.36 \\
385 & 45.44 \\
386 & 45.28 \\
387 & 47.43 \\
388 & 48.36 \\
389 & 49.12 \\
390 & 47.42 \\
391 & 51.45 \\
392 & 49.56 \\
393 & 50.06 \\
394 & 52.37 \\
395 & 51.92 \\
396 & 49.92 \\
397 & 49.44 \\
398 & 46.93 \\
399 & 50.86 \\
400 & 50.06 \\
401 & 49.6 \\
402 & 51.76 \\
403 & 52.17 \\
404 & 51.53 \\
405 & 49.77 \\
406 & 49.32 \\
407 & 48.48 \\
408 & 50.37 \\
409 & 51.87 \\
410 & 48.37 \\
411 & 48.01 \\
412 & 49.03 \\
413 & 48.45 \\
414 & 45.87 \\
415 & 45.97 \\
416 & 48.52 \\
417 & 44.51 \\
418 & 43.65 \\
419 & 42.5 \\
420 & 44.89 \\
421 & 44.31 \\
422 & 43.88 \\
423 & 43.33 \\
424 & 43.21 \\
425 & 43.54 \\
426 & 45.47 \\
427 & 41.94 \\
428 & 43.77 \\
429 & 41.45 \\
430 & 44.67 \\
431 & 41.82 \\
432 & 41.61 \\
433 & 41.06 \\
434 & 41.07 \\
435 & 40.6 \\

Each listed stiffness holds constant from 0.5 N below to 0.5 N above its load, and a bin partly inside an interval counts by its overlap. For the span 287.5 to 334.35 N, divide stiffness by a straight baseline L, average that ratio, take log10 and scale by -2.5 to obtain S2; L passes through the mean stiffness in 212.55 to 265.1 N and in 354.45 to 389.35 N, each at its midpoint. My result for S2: 0.17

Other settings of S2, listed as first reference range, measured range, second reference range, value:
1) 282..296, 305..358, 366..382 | 0.192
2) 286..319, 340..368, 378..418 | 0.267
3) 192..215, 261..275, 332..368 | 0.392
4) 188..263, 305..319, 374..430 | 0.207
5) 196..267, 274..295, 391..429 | 0.292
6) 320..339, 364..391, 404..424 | -0.063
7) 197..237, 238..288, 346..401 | 0.176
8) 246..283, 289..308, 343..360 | -0.193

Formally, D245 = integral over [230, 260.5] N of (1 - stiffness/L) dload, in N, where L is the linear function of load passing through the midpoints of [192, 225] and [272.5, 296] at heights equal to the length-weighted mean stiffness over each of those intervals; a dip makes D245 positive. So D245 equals -4.5 N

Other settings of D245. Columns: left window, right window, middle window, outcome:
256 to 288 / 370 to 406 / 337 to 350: 3.56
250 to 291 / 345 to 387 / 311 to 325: 0.28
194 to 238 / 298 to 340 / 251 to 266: 1.72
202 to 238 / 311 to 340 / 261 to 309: 2.70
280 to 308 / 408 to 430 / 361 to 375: 1.28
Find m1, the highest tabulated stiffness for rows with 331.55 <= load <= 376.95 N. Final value 54.98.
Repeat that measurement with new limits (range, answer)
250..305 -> 105.3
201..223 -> 119.5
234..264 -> 109.8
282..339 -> 78.69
